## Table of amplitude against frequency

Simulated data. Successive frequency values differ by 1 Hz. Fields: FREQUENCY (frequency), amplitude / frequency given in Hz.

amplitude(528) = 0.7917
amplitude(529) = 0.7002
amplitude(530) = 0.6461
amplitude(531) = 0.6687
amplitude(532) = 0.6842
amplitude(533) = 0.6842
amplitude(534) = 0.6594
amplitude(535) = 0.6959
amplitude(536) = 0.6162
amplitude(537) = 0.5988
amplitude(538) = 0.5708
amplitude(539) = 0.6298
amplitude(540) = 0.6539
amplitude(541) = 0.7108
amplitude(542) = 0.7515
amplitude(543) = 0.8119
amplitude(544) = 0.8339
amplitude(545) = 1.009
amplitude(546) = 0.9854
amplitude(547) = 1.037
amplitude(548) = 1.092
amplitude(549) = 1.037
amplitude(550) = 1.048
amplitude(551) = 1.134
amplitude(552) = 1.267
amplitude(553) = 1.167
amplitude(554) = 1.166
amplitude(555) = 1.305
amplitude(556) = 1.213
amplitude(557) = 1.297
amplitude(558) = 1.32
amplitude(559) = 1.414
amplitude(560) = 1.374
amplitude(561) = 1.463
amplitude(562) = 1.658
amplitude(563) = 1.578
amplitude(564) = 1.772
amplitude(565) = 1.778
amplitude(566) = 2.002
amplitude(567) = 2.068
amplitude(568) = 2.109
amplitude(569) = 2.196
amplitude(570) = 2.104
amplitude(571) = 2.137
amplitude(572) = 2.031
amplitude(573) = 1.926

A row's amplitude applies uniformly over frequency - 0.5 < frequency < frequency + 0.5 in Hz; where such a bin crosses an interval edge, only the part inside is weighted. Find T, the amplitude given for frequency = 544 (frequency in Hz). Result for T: 0.8339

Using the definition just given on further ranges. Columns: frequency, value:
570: 2.104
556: 1.213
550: 1.048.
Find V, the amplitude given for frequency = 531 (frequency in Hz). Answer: 0.6687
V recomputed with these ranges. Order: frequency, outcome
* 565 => 1.778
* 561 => 1.463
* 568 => 2.109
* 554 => 1.166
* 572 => 2.031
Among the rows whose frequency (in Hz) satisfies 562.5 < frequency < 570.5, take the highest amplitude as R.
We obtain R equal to 2.196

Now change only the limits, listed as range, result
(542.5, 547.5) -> 1.037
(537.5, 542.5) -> 0.7515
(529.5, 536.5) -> 0.6959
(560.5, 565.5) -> 1.778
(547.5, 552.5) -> 1.267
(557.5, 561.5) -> 1.463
